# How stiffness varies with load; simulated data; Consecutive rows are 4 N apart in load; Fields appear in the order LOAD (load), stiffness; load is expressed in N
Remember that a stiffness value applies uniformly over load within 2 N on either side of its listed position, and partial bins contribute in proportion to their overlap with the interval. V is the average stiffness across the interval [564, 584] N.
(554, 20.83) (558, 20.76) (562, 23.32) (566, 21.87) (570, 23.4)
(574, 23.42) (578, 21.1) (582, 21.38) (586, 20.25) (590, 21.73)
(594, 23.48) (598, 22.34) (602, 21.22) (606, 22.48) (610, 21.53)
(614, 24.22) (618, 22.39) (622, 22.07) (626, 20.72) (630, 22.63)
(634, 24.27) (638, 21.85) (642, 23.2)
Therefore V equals 22.2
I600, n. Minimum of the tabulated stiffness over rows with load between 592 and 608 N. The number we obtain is 21.22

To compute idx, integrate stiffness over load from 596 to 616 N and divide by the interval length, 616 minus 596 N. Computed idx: 22.4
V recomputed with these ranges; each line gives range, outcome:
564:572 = 22.6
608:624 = 22.6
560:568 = 22.6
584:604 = 21.8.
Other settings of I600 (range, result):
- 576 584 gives 21.1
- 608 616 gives 21.53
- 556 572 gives 20.76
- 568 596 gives 20.25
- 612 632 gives 20.72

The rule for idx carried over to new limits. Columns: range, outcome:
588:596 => 22.6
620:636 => 22.4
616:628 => 21.7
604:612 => 22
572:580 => 22.3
